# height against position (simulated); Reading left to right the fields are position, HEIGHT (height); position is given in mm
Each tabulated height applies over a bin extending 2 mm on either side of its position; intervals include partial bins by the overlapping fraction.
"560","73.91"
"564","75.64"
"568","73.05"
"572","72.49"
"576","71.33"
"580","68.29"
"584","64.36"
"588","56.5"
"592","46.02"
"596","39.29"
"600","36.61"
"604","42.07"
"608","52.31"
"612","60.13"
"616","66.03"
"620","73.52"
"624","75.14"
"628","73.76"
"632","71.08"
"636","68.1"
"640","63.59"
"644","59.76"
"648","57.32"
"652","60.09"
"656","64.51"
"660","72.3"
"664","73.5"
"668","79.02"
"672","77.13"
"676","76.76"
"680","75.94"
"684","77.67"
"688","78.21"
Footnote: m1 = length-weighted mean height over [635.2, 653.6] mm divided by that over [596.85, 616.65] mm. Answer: 1.23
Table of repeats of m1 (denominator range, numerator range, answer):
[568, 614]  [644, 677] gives 1.23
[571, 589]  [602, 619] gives 0.84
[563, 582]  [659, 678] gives 1.05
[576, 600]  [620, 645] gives 1.27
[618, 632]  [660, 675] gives 1.03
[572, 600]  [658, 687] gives 1.33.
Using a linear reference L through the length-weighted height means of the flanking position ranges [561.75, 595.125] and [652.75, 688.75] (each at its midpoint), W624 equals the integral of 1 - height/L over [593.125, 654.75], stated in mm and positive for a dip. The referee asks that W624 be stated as 8.9 mm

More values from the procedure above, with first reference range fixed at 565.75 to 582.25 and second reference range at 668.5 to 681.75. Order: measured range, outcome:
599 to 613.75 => 5.0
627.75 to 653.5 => 3.7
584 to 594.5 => 2.8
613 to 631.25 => 0.6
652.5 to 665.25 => 1.2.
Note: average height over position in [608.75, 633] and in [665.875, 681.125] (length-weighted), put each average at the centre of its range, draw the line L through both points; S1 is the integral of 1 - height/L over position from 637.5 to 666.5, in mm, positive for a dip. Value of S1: 3.6 mm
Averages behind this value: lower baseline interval 69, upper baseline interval 77.3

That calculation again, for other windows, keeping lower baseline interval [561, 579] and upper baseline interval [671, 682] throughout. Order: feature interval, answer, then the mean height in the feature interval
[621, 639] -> 0.80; 71.6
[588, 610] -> 8.76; 44.5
